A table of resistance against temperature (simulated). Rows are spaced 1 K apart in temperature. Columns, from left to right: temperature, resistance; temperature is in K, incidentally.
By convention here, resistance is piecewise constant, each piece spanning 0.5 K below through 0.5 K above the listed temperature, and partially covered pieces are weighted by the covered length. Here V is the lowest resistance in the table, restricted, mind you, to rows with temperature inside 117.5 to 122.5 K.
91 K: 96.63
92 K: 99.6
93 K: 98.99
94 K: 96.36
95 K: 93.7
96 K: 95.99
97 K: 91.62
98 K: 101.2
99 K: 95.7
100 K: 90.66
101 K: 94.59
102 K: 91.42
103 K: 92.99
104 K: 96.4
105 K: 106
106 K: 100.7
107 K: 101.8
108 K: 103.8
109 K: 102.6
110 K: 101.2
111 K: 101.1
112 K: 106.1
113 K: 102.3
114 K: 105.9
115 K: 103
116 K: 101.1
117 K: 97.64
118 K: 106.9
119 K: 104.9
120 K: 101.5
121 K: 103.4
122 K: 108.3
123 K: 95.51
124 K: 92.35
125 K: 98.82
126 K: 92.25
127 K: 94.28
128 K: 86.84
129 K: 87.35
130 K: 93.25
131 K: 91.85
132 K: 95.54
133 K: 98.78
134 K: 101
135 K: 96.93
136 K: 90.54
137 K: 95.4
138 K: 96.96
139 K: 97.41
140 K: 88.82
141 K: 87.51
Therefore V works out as 101.5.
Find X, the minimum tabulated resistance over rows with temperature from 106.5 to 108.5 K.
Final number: 101.8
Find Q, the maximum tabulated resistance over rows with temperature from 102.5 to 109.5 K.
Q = 106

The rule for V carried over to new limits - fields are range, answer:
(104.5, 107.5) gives 100.7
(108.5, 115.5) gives 101.1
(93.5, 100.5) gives 90.66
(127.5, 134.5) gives 86.84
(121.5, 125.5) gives 92.35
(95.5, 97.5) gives 91.62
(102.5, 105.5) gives 92.99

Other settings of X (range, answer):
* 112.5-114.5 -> 102.3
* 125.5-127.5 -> 92.25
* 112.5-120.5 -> 97.64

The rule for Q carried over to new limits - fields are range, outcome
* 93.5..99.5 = 101.2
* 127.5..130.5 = 93.25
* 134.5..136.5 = 96.93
